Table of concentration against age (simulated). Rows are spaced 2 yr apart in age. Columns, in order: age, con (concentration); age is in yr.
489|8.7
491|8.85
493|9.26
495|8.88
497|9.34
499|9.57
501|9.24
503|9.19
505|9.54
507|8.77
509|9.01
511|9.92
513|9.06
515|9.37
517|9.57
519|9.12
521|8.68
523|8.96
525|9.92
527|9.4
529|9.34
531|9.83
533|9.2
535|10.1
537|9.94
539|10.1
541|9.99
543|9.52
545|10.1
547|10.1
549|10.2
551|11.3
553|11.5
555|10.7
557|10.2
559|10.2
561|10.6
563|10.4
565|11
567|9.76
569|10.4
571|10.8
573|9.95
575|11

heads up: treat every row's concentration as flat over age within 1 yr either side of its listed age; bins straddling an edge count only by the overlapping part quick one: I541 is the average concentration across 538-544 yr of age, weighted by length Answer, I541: 9.87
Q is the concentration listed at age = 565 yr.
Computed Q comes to 11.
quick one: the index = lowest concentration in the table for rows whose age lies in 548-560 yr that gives 10.2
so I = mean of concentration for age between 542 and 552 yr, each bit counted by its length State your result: 10.2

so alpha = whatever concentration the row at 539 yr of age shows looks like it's 10.1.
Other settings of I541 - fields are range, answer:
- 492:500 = 9.26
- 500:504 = 9.21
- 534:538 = 10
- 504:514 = 9.26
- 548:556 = 10.9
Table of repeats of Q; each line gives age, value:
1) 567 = 9.76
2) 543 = 9.52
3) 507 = 8.77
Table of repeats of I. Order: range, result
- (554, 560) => 10.4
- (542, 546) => 9.81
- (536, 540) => 10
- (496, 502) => 9.38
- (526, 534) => 9.44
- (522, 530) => 9.41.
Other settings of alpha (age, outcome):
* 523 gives 8.96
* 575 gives 11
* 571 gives 10.8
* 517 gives 9.57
